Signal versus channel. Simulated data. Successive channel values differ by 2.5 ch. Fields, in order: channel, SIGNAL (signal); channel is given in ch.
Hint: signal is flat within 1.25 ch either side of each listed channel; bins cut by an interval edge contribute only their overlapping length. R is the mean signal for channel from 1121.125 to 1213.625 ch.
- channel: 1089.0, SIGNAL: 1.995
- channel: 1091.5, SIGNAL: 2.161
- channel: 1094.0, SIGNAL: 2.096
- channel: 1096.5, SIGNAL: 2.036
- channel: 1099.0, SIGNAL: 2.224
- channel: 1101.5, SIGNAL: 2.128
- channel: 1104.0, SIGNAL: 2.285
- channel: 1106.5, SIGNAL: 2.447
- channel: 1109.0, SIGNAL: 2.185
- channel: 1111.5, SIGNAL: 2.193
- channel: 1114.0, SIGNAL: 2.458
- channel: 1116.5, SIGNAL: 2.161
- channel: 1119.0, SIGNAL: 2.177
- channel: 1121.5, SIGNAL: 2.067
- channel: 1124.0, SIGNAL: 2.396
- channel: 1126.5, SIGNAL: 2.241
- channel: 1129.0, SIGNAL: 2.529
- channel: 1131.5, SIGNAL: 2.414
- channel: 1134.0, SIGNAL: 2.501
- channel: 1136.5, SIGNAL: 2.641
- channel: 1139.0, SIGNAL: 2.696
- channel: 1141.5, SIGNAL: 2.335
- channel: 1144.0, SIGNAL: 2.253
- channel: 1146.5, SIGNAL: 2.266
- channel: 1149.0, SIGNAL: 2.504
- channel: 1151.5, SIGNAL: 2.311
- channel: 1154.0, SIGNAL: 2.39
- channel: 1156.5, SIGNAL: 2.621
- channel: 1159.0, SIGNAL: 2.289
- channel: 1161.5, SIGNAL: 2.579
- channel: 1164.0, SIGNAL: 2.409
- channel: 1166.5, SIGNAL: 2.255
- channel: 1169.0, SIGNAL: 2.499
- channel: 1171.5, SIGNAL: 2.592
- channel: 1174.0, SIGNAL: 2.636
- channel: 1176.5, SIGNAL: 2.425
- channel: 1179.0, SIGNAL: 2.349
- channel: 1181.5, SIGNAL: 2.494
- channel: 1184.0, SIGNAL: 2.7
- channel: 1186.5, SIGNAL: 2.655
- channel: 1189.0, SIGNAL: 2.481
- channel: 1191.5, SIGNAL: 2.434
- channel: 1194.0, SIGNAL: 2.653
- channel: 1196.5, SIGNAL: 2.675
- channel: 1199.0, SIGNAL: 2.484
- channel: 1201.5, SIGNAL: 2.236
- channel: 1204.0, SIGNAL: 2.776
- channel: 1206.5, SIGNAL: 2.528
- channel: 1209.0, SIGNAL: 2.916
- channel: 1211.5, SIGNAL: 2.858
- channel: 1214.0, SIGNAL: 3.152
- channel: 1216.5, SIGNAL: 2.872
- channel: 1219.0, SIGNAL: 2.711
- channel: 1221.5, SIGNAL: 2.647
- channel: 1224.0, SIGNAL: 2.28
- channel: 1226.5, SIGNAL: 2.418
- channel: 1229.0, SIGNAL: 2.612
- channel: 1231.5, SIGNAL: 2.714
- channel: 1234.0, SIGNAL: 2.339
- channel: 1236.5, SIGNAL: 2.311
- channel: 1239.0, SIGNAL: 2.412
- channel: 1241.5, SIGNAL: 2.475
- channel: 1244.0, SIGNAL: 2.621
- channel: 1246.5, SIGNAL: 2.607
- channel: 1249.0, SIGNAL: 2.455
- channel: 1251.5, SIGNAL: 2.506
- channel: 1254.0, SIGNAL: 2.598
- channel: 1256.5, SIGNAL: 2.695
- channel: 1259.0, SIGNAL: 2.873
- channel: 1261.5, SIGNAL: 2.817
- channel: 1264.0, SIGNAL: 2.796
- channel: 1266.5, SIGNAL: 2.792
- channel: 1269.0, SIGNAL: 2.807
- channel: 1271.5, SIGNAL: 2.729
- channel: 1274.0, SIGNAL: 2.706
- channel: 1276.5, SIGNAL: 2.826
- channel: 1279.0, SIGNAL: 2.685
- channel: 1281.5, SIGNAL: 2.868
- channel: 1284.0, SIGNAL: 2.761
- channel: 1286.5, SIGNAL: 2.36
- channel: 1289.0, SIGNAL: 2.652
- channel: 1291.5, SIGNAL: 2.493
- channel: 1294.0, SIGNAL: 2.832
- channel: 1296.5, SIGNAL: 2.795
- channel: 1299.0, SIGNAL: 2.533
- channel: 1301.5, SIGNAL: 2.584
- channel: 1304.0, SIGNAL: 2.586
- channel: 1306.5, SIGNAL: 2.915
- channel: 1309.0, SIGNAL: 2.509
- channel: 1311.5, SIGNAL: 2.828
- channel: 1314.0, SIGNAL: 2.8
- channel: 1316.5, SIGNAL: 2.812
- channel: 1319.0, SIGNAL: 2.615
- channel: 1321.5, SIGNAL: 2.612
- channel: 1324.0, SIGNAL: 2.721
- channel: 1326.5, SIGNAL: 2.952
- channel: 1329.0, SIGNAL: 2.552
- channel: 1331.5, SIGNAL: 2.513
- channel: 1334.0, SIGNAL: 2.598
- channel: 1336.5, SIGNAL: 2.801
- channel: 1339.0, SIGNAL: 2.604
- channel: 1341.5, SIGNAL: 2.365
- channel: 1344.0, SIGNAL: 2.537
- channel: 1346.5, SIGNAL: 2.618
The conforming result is 2.5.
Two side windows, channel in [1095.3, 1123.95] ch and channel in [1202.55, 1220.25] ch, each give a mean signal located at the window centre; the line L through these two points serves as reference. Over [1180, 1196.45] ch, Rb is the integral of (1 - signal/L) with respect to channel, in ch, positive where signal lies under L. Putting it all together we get 0.7 ch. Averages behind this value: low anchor 2.22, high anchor 2.82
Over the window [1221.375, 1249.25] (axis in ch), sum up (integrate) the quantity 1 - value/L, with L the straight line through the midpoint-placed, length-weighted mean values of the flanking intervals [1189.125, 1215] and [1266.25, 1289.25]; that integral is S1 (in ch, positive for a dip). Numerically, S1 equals 2.06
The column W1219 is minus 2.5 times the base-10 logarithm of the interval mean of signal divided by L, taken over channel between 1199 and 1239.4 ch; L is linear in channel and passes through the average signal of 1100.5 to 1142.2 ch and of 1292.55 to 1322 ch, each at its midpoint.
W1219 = -0.03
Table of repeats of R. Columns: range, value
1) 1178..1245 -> 2.59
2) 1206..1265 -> 2.63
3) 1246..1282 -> 2.72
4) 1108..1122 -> 2.21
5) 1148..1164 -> 2.45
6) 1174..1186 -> 2.52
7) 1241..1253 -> 2.54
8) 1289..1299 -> 2.68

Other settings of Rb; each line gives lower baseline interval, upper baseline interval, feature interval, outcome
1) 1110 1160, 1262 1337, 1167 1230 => -2.52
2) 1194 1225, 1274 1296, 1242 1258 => 0.63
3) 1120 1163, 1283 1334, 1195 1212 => -0.82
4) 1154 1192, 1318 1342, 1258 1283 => -1.97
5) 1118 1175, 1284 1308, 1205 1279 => -2.79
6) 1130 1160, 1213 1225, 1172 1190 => 0.30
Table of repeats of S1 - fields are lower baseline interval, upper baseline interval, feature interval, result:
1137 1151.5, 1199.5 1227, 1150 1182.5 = 0.61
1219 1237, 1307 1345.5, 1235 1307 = -2.40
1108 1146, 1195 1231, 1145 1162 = 0.21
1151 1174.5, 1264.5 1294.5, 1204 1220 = -1.71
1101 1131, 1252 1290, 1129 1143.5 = -1.04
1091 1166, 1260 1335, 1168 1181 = -0.35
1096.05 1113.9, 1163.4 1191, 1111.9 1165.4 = -0.65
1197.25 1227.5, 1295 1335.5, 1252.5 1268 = -0.51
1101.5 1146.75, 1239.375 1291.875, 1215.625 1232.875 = -0.17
